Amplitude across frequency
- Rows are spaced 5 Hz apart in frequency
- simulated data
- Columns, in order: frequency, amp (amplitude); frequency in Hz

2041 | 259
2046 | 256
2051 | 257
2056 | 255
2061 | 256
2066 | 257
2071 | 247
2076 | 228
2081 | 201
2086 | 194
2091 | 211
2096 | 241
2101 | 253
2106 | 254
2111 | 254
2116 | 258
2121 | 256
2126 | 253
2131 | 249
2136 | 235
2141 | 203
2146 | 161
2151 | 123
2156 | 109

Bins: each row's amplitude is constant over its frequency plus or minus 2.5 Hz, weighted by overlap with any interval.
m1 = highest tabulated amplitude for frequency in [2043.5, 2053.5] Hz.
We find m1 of 257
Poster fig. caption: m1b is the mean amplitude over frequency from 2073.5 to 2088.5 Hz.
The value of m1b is 208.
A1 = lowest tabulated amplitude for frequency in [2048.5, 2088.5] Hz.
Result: 194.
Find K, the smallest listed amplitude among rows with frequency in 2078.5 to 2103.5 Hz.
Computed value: 194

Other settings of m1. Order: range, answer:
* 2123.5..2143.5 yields 253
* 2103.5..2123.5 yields 258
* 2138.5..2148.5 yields 203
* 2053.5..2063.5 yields 256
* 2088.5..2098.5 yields 241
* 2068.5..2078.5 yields 247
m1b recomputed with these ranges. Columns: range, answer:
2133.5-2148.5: 200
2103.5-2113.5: 254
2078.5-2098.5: 212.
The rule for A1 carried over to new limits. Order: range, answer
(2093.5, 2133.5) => 241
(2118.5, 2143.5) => 203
